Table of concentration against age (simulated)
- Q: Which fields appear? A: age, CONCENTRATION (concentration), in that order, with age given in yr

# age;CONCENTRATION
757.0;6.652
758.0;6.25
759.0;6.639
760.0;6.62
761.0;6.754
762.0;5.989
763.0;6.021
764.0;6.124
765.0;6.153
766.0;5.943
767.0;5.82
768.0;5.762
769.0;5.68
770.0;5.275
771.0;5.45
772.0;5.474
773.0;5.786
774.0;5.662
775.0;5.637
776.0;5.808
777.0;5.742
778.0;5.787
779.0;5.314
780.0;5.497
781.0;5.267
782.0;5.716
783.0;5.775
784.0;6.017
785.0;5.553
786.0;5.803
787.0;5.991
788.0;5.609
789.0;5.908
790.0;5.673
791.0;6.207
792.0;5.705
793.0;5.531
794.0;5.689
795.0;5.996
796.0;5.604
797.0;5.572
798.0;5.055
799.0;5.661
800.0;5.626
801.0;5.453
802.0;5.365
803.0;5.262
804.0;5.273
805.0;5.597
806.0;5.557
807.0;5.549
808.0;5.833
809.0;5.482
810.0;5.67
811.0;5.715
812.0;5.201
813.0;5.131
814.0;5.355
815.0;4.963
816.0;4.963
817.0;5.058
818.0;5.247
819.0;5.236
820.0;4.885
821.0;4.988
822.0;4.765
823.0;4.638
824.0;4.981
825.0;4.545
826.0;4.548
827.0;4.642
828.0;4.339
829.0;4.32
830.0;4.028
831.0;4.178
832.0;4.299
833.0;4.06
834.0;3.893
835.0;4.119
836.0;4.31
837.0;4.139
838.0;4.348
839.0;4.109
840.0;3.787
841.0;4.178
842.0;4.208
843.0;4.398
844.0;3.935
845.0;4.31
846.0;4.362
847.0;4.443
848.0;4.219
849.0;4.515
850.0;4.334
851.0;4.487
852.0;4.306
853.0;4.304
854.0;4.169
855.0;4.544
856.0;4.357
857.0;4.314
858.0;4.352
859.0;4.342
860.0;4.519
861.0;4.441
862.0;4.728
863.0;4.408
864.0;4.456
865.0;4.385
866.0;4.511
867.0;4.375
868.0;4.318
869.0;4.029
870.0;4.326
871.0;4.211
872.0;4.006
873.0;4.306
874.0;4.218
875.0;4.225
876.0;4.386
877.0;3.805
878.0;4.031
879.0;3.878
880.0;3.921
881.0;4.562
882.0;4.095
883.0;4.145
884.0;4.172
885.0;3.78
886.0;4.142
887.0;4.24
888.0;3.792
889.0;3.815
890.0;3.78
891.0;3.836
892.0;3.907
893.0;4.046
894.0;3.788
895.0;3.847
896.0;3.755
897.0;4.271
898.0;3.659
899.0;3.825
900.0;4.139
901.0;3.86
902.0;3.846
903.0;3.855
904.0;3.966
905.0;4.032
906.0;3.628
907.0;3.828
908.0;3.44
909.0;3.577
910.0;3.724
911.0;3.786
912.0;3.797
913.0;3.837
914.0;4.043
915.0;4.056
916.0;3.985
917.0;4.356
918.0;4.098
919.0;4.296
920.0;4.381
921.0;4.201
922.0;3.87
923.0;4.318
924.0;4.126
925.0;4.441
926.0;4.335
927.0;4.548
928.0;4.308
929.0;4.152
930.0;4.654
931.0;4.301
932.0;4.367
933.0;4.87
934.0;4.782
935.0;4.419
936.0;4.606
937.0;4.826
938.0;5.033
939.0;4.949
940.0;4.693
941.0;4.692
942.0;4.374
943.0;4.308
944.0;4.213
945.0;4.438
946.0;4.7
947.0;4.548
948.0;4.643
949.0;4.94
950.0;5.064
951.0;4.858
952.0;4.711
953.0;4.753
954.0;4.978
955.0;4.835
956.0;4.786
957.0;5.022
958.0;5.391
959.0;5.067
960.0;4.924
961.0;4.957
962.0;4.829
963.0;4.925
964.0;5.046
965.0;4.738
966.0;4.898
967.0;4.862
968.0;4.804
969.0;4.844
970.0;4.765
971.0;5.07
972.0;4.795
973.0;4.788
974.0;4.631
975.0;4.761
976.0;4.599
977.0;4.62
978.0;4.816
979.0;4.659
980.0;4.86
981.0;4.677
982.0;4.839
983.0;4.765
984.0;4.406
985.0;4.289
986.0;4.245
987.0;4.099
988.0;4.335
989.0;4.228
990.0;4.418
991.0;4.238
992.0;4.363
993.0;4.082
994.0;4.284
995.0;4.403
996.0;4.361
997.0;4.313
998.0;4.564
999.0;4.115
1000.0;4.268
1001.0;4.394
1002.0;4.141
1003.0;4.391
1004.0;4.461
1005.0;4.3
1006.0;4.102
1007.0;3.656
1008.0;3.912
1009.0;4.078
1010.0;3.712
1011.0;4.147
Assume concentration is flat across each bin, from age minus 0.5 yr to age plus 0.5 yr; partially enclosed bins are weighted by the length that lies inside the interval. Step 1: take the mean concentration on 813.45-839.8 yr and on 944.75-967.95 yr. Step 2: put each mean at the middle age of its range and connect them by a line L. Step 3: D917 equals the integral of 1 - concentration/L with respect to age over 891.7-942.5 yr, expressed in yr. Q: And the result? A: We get 6.5 yr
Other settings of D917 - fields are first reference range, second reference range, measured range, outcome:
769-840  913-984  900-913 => 2.7 yr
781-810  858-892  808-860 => 4.0 yr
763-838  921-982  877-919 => 8.3 yr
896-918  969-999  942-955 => -1.4 yr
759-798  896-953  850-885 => 4.3 yr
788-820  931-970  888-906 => 4.1 yr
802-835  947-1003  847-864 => 1.6 yr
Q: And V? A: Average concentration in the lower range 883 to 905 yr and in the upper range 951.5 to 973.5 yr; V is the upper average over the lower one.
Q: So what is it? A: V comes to 1.25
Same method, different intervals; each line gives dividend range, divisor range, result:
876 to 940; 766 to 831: 0.76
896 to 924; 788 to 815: 0.71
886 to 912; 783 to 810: 0.68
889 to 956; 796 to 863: 0.90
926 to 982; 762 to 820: 0.85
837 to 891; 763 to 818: 0.76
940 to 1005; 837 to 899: 1.11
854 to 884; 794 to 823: 0.80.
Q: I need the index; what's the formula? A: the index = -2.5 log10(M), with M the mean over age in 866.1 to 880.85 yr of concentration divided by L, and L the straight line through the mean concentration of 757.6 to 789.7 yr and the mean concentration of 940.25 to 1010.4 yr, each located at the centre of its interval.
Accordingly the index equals 0.24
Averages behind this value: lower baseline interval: 5.84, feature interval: 4.17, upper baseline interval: 4.57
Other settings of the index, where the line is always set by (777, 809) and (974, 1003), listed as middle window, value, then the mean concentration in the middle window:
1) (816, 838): 0.19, 4.54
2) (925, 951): 0.03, 4.59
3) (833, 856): 0.24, 4.24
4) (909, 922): 0.21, 4.02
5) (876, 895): 0.26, 3.99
